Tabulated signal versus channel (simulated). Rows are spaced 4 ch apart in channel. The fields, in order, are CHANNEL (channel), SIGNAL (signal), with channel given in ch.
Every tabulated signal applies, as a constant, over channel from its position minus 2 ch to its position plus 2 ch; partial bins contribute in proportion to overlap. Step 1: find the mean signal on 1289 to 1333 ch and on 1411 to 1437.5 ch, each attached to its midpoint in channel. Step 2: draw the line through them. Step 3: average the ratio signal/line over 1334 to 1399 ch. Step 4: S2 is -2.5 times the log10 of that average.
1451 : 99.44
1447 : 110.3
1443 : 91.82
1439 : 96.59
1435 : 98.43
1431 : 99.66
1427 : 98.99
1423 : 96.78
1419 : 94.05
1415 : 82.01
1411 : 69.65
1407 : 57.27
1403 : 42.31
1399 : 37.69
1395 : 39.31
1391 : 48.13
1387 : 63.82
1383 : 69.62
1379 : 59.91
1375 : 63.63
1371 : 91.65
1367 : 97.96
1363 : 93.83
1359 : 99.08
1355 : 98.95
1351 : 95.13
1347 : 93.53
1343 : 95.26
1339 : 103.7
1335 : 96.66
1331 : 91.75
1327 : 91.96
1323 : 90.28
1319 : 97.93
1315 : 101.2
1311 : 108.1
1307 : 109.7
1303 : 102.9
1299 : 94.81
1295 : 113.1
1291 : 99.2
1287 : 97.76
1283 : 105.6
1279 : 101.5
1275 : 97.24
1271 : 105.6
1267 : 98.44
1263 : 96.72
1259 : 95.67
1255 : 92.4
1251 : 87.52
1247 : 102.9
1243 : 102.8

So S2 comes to 0.20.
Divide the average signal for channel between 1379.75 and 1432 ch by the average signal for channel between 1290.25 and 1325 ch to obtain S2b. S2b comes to 0.7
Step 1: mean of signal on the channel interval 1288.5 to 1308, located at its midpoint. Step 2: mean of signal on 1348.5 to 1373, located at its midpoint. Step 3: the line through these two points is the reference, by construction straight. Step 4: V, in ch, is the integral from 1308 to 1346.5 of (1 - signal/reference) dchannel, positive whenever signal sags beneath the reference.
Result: 0.9 ch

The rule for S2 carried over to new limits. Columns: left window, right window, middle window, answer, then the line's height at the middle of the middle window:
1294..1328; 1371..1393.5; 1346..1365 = -0.24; 77.4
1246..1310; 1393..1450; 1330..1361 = -0.07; 90.7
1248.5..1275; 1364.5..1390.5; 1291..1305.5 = -0.16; 89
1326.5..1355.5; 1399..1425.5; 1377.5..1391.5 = 0.30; 81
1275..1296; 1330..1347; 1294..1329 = -0.01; 99.6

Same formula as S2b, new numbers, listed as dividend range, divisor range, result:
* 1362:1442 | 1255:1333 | 0.75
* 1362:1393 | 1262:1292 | 0.73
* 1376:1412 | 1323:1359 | 0.56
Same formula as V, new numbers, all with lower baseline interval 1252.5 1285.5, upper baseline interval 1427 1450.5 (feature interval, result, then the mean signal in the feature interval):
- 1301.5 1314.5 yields -1.0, 106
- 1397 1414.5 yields 7.9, 54.3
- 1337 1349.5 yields 0.2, 97.4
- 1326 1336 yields 0.6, 93.3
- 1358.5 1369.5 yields 0.3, 96.4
